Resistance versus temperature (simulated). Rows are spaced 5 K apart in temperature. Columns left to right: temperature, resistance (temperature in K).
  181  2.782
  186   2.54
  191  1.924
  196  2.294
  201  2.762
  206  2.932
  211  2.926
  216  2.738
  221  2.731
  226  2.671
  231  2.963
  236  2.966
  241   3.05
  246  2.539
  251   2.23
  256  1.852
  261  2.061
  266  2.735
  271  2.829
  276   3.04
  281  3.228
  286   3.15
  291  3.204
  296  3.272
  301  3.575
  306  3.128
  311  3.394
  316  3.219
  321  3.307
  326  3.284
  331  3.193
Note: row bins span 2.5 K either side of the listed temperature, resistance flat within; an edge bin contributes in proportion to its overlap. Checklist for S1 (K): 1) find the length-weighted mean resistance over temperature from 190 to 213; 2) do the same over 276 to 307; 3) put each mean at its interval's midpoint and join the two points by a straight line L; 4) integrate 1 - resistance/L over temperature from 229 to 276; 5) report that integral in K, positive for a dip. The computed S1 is 5.71 K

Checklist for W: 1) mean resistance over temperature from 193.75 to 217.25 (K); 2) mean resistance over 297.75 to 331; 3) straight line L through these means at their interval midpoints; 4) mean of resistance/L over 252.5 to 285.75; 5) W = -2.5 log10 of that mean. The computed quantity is 0.163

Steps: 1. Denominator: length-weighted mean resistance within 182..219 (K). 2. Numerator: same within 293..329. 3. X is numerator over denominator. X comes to 1.27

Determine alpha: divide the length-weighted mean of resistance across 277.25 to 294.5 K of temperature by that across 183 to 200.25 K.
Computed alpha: 1.37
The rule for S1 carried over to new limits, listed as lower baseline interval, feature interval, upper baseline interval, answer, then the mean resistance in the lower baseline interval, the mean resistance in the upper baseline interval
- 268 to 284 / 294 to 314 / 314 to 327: -1.02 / 3.03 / 3.27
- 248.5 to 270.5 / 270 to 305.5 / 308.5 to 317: -4.67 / 2.27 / 3.32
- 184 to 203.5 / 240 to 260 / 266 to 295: 3.36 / 2.38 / 3.07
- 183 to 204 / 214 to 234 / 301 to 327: -1.16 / 2.4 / 3.3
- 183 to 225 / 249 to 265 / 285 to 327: 4.62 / 2.61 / 3.29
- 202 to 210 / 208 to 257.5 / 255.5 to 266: -2.84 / 2.9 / 2.16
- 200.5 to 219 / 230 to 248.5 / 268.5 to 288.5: 0.40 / 2.84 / 3.06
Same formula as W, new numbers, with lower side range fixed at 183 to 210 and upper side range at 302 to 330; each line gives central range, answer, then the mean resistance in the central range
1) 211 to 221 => -0.056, 2.78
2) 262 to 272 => 0.117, 2.67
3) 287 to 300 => -0.044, 3.27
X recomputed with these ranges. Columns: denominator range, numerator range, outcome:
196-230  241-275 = 0.89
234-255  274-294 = 1.20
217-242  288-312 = 1.16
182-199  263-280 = 1.24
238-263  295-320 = 1.40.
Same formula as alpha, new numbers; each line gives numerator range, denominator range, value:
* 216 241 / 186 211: 1.12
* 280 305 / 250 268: 1.49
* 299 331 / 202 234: 1.17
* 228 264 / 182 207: 1.02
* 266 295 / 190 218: 1.17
